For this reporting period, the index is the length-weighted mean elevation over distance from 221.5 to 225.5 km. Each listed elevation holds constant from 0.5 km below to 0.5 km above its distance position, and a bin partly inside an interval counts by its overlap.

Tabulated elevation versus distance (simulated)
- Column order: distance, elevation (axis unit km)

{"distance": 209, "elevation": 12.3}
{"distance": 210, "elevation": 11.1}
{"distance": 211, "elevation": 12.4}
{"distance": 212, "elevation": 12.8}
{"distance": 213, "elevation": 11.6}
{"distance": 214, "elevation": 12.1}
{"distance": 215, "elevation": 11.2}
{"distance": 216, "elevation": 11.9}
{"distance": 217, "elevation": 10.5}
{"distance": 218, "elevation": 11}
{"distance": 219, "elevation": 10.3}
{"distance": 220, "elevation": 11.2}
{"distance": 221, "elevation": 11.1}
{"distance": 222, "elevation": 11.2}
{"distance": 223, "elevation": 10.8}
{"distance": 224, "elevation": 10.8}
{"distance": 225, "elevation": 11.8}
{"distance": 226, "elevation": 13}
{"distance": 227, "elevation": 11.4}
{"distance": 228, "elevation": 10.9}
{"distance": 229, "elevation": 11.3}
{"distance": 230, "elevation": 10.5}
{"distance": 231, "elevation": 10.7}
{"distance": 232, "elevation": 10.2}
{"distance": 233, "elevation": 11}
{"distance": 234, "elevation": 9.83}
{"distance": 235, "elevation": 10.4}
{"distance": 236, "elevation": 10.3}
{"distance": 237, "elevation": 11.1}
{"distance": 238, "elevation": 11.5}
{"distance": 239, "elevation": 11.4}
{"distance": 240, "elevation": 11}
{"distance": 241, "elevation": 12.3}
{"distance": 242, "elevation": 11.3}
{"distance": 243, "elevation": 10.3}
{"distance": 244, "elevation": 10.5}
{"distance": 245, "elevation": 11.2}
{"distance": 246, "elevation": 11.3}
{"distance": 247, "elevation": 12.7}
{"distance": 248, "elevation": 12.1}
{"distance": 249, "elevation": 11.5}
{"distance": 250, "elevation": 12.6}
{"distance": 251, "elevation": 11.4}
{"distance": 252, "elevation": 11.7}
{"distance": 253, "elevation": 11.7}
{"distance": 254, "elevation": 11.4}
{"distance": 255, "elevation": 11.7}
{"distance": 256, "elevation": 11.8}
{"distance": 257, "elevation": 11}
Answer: 11.1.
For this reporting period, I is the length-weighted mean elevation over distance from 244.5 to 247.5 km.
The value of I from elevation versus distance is 11.7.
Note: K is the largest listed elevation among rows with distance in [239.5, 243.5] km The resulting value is 12.3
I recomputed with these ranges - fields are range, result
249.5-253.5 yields 11.9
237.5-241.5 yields 11.6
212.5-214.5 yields 11.8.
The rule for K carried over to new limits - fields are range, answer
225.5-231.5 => 13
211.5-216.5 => 12.8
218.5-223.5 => 11.2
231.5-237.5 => 11.1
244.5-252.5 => 12.7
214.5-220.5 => 11.9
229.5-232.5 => 10.7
